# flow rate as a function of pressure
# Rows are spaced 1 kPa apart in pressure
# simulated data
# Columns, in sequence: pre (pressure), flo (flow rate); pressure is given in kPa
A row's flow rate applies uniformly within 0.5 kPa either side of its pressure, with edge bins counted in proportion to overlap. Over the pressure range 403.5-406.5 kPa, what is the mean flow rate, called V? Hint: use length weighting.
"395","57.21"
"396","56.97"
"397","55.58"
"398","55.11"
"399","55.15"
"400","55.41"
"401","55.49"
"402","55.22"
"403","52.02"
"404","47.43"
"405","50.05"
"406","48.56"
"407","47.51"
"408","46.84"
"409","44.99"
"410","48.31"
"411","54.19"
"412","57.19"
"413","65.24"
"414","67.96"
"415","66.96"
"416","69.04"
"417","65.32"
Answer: 48.7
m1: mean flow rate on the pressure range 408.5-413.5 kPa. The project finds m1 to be 54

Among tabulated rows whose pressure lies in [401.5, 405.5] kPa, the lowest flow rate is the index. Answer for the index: 47.43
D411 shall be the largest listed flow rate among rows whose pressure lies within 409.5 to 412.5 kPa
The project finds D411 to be 57.19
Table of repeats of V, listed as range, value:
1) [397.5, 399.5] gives 55.1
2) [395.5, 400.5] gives 55.6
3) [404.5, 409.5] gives 47.6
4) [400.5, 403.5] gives 54.2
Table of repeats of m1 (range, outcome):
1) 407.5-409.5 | 45.9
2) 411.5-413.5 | 61.2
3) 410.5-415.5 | 62.3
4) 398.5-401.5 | 55.4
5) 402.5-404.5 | 49.7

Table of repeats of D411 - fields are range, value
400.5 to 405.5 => 55.49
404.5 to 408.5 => 50.05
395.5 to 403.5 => 56.97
